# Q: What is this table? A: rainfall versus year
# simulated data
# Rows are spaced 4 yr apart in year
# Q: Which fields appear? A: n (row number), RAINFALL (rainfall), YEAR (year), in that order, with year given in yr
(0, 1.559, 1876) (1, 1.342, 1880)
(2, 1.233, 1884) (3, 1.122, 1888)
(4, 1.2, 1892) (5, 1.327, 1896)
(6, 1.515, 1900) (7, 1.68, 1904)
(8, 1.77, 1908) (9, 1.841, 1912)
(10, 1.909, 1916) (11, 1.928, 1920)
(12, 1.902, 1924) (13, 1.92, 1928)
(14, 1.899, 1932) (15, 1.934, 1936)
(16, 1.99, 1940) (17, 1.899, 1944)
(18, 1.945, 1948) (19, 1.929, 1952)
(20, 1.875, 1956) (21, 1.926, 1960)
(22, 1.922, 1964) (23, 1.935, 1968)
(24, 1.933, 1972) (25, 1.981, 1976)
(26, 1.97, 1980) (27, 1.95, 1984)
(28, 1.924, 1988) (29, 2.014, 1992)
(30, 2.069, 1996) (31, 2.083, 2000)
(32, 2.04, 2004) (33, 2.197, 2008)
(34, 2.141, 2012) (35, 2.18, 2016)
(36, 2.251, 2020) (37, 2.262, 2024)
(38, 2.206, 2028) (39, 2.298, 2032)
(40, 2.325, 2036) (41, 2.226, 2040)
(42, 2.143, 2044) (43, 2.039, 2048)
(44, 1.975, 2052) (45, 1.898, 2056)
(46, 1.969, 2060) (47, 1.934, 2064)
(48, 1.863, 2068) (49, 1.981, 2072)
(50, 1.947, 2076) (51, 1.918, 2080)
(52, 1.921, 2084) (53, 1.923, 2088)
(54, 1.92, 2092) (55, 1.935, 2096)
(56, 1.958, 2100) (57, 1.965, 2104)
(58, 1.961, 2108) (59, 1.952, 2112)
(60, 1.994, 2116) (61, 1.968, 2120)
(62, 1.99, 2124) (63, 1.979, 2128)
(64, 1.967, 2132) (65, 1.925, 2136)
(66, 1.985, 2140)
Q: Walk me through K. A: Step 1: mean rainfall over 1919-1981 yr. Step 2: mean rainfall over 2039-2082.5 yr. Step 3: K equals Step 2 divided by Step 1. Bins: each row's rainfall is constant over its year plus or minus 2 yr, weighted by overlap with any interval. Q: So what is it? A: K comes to 1.0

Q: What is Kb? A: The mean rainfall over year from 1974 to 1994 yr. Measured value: 1.97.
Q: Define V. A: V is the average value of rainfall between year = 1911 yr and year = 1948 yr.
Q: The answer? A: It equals 1.92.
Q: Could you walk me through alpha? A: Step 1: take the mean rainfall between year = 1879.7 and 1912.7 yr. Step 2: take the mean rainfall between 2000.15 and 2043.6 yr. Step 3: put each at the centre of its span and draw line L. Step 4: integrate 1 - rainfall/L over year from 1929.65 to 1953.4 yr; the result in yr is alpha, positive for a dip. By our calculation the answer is -3.04 yr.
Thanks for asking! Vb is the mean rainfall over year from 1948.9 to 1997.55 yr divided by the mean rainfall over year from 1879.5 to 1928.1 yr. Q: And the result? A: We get 1.2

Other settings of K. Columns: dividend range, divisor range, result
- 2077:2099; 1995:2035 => 0.88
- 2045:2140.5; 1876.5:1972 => 1.12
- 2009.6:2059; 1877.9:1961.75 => 1.26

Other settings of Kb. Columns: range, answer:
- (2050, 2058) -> 1.94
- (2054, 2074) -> 1.93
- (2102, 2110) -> 1.96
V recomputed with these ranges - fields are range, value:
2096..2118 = 1.96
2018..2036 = 2.26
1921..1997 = 1.94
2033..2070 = 2.05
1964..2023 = 2.05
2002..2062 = 2.14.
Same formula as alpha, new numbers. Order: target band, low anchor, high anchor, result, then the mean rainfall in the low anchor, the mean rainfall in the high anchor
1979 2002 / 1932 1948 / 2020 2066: 0.28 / 1.94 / 2.12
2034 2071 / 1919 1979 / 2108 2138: -1.67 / 1.93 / 1.97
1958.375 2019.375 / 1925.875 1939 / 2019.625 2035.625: 2.91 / 1.92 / 2.26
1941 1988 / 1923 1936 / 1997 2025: 1.93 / 1.91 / 2.16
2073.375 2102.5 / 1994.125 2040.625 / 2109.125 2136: 1.56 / 2.19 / 1.97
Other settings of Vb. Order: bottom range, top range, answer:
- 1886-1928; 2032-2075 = 1.25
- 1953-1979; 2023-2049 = 1.15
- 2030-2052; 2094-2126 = 0.90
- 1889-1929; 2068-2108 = 1.15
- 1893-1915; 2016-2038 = 1.40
